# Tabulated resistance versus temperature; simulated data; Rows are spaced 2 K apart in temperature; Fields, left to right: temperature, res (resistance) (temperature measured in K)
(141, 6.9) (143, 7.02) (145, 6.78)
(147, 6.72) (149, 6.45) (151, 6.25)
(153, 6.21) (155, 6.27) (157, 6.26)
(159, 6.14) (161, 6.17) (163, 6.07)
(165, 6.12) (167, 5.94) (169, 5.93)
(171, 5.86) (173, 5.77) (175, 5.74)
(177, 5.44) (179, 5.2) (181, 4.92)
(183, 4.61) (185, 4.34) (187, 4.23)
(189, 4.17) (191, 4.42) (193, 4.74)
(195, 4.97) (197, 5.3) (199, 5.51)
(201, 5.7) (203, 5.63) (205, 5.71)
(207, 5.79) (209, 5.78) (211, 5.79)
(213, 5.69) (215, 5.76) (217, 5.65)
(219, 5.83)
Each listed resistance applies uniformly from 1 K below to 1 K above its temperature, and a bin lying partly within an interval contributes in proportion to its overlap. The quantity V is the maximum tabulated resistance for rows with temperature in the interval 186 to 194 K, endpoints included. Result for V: 4.74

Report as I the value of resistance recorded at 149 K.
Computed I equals 6.45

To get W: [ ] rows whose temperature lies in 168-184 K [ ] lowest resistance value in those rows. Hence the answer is 4.61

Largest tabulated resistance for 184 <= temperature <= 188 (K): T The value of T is 4.34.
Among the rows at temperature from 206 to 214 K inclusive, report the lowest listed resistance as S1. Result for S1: 5.69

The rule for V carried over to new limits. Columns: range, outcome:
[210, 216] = 5.79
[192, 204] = 5.7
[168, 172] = 5.93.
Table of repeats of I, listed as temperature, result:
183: 4.61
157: 6.26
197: 5.3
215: 5.76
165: 6.12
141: 6.9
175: 5.74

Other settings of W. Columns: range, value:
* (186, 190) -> 4.17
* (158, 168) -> 5.94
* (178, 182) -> 4.92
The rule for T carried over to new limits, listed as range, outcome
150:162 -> 6.27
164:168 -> 6.12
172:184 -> 5.77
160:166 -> 6.17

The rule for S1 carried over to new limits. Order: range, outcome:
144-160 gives 6.14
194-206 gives 4.97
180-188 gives 4.23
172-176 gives 5.74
